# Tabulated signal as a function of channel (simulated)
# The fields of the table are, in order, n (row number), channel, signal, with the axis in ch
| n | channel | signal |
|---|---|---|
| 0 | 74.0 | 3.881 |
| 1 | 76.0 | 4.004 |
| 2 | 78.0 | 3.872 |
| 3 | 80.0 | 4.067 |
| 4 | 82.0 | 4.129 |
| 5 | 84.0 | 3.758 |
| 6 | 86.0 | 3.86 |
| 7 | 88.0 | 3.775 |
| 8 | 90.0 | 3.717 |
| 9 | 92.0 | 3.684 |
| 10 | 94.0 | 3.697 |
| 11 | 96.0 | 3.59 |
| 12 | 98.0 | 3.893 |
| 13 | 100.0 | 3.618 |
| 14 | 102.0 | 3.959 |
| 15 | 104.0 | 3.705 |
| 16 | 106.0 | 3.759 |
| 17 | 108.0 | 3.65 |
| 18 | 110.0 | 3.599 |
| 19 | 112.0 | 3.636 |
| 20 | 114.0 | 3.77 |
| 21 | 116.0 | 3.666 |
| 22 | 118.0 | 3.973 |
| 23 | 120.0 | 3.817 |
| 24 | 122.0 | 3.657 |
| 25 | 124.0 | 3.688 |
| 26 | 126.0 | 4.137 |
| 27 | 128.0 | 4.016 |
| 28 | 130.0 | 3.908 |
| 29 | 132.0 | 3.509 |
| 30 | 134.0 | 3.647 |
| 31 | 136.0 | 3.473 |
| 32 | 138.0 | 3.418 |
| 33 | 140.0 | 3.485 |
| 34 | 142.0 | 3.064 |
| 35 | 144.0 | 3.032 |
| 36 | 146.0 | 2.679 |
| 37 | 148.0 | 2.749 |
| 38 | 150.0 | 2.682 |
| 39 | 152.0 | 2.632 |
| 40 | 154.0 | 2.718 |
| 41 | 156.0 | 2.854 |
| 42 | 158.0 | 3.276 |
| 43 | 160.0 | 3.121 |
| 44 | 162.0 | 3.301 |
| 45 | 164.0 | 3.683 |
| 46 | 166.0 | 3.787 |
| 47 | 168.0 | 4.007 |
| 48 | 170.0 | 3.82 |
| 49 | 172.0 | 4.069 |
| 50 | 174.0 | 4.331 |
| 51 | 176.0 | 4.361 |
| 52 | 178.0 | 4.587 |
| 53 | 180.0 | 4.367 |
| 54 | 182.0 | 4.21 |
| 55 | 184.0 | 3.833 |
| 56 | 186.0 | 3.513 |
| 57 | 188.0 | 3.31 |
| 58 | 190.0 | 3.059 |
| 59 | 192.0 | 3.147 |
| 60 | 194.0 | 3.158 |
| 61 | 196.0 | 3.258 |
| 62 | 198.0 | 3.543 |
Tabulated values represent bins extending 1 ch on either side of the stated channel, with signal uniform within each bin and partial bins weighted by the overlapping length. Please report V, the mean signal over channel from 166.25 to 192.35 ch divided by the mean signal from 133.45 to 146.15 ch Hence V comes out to 1.19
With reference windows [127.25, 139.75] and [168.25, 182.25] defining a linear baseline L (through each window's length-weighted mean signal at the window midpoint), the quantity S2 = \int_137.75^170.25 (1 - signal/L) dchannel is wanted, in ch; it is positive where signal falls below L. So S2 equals 6.3 ch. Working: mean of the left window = 3.64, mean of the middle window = 3.17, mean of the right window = 4.24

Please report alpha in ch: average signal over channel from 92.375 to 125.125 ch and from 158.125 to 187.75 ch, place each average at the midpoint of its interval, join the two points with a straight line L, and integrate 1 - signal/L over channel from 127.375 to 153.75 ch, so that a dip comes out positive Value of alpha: 4.0 ch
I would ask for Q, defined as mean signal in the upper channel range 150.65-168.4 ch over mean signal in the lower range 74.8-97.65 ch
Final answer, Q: 0.84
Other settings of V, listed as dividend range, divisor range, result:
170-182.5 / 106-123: 1.15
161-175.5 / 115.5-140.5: 1.04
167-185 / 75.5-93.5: 1.08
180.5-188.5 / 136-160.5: 1.26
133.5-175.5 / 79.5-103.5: 0.88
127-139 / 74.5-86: 0.93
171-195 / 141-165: 1.28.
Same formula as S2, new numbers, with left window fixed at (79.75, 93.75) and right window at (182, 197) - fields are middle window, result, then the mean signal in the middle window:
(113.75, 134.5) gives -0.75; 3.8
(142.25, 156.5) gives 3.14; 2.78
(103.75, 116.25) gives 0.17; 3.68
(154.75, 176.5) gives -1.12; 3.67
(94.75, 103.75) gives 0.05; 3.76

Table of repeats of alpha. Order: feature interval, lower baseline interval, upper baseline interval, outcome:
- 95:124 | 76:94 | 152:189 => 0.6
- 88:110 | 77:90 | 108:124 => 0.5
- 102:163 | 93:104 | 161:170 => 4.9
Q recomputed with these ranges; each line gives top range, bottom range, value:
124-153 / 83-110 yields 0.89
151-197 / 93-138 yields 0.96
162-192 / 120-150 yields 1.12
